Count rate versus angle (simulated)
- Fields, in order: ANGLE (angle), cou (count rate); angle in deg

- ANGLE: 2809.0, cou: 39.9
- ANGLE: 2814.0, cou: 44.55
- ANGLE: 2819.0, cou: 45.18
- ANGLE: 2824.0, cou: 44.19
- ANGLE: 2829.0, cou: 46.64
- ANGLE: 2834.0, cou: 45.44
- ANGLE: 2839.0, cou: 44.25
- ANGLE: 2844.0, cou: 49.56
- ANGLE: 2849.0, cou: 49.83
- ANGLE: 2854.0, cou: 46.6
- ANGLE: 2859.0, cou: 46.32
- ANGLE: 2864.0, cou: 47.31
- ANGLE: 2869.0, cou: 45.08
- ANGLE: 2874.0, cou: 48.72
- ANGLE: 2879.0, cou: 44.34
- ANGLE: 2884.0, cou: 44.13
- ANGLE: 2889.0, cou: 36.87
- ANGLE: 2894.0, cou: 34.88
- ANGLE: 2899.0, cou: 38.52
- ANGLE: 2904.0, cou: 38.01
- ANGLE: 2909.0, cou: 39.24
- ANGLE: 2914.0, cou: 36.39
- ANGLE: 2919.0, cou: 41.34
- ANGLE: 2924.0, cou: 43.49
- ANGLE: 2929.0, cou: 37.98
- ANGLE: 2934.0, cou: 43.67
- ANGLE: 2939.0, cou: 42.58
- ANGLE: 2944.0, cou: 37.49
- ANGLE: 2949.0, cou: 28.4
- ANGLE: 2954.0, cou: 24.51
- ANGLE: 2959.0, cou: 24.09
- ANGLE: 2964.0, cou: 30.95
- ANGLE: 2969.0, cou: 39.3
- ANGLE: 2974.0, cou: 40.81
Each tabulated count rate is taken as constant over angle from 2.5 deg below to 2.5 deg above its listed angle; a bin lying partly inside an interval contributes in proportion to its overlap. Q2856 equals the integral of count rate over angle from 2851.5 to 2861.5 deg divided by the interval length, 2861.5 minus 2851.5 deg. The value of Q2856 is 46.5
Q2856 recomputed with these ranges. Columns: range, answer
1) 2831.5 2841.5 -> 44.8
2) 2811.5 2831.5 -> 45.1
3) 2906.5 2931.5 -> 39.7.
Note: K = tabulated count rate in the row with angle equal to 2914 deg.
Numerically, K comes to 36.39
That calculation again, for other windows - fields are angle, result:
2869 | 45.08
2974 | 40.81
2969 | 39.3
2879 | 44.34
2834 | 45.44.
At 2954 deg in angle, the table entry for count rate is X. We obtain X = 24.51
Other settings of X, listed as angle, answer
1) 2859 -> 46.32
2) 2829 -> 46.64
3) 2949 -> 28.4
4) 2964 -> 30.95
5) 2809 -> 39.9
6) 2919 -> 41.34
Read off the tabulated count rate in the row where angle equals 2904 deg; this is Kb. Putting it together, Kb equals 38.01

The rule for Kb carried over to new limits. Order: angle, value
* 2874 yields 48.72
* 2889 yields 36.87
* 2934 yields 43.67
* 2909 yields 39.24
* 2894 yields 34.88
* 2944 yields 37.49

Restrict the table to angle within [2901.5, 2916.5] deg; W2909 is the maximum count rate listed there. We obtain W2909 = 39.24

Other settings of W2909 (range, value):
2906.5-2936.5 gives 43.67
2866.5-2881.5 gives 48.72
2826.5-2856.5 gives 49.83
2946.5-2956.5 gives 28.4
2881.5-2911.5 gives 44.13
